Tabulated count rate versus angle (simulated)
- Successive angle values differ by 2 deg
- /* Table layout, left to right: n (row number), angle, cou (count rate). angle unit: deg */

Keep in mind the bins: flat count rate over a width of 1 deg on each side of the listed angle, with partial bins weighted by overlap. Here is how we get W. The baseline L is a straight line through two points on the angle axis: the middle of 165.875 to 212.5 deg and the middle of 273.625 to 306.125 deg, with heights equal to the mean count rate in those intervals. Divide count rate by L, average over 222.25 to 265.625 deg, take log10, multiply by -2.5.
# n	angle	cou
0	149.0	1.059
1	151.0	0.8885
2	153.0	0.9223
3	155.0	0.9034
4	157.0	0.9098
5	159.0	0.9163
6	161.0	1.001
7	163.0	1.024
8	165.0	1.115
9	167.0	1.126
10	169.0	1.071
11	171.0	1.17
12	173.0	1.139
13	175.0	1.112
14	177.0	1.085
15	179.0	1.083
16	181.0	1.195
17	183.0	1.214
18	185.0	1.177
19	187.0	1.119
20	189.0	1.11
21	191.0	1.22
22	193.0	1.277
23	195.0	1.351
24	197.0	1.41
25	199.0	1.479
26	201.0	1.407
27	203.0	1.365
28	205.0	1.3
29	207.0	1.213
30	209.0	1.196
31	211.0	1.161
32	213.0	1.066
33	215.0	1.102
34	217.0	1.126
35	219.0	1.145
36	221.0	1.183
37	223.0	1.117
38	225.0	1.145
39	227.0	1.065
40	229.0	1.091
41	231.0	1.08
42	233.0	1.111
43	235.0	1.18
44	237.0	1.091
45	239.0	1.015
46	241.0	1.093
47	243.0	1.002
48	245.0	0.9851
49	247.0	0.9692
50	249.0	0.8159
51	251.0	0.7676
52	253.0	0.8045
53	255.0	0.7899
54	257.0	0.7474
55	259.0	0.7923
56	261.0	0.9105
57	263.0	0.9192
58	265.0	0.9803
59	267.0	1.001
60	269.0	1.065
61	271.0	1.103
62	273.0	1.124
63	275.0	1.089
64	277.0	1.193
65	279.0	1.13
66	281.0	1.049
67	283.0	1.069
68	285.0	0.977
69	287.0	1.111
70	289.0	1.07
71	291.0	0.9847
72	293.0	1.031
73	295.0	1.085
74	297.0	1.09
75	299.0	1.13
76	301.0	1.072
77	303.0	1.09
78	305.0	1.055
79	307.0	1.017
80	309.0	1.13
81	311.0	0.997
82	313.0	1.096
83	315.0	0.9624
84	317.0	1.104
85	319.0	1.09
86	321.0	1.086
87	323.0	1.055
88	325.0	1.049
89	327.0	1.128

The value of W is 0.17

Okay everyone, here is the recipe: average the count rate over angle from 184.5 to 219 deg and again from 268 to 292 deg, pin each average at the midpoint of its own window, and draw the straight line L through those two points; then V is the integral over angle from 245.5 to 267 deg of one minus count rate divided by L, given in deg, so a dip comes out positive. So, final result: 5.11 deg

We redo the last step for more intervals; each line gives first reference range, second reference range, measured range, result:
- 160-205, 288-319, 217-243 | 0.84 deg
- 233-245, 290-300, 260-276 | 0.65 deg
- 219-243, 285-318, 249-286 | 3.85 deg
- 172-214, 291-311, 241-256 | 3.33 deg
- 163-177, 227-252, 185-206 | -4.29 deg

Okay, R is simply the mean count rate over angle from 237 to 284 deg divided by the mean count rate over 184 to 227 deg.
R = 0.8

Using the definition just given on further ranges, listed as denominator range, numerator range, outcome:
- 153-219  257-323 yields 0.90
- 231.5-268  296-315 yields 1.13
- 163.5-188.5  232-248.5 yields 0.93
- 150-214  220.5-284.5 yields 0.88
